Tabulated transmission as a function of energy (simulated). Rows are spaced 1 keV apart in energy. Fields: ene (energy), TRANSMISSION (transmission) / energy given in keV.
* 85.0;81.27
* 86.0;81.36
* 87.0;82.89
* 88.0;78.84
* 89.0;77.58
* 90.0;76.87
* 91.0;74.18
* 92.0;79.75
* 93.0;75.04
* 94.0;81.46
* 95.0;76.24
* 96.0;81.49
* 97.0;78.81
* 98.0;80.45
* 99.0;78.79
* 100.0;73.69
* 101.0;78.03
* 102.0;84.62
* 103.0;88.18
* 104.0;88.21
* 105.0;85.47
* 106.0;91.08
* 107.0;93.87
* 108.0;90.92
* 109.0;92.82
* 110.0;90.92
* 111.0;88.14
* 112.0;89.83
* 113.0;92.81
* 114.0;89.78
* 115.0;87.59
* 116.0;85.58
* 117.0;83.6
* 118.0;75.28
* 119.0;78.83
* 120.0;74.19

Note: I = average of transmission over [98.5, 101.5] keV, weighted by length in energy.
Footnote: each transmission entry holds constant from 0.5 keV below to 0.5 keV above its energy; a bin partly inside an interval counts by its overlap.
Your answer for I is 76.8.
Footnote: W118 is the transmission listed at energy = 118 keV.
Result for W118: 75.28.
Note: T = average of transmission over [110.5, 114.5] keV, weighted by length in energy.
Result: 90.1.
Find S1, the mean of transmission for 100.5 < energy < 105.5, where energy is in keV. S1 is 84.9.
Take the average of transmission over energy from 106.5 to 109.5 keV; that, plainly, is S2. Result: 92.5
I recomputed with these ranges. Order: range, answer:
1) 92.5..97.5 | 78.6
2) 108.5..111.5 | 90.6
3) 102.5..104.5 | 88.2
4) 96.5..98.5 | 79.6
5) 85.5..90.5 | 79.5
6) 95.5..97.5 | 80.2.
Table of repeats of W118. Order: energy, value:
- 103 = 88.18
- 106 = 91.08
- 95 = 76.24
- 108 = 90.92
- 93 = 75.04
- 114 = 89.78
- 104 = 88.21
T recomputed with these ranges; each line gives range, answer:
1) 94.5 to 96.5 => 78.9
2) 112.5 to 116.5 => 88.9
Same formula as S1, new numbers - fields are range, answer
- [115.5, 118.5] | 81.5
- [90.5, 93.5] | 76.3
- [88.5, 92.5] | 77.1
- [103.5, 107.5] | 89.7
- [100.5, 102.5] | 81.3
